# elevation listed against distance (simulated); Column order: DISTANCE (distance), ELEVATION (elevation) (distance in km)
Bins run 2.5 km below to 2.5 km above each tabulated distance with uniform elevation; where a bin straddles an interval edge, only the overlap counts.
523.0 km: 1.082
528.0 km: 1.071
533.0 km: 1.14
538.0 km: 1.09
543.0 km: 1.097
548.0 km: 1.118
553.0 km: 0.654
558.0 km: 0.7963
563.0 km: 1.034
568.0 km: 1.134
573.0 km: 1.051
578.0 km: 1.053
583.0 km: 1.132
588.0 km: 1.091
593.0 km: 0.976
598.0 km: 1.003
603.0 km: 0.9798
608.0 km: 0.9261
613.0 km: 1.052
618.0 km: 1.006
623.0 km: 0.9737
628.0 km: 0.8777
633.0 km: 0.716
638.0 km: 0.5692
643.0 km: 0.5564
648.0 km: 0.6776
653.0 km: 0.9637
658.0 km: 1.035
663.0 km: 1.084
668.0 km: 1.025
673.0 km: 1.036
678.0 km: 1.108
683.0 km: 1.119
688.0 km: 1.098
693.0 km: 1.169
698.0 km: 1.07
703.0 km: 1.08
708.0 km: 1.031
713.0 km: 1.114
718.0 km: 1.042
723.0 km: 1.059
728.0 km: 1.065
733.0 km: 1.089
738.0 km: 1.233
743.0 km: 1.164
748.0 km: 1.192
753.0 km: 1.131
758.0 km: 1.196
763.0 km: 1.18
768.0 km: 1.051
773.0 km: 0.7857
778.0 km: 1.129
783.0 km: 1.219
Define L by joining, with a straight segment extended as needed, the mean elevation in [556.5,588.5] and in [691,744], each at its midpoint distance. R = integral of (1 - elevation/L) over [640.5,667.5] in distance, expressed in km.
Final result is 5.0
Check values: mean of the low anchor 1.05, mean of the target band 0.875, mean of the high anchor 1.1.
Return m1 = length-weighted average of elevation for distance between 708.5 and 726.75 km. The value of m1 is 1.07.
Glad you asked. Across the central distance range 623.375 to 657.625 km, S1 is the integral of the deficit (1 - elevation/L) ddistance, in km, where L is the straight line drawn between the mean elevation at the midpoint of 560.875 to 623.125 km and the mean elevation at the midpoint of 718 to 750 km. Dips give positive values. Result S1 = 9.8 km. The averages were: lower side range 1.03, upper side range 1.13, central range 0.761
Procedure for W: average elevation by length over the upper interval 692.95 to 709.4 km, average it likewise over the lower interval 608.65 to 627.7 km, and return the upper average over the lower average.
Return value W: 1.1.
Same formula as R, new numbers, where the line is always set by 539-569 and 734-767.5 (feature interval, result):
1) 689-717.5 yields 0.8 km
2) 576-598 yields -1.2 km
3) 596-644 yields 7.5 km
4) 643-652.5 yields 3.2 km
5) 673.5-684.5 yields 0.0 km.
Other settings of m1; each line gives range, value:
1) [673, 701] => 1.11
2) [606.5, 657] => 0.836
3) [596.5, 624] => 0.991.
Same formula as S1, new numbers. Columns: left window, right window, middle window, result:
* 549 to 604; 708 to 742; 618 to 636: 2.8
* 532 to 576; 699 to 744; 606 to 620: 0.6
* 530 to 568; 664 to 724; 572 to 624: 0.2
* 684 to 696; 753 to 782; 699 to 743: 0.7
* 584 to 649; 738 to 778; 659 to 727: -4.8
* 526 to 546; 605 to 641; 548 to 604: -0.3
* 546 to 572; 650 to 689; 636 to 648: 5.1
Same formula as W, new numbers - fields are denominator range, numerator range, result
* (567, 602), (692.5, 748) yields 1.04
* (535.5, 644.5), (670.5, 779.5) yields 1.15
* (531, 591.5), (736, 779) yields 1.08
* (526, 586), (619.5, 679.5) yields 0.86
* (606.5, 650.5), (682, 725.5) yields 1.33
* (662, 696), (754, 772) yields 1.02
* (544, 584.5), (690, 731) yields 1.08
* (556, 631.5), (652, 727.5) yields 1.07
